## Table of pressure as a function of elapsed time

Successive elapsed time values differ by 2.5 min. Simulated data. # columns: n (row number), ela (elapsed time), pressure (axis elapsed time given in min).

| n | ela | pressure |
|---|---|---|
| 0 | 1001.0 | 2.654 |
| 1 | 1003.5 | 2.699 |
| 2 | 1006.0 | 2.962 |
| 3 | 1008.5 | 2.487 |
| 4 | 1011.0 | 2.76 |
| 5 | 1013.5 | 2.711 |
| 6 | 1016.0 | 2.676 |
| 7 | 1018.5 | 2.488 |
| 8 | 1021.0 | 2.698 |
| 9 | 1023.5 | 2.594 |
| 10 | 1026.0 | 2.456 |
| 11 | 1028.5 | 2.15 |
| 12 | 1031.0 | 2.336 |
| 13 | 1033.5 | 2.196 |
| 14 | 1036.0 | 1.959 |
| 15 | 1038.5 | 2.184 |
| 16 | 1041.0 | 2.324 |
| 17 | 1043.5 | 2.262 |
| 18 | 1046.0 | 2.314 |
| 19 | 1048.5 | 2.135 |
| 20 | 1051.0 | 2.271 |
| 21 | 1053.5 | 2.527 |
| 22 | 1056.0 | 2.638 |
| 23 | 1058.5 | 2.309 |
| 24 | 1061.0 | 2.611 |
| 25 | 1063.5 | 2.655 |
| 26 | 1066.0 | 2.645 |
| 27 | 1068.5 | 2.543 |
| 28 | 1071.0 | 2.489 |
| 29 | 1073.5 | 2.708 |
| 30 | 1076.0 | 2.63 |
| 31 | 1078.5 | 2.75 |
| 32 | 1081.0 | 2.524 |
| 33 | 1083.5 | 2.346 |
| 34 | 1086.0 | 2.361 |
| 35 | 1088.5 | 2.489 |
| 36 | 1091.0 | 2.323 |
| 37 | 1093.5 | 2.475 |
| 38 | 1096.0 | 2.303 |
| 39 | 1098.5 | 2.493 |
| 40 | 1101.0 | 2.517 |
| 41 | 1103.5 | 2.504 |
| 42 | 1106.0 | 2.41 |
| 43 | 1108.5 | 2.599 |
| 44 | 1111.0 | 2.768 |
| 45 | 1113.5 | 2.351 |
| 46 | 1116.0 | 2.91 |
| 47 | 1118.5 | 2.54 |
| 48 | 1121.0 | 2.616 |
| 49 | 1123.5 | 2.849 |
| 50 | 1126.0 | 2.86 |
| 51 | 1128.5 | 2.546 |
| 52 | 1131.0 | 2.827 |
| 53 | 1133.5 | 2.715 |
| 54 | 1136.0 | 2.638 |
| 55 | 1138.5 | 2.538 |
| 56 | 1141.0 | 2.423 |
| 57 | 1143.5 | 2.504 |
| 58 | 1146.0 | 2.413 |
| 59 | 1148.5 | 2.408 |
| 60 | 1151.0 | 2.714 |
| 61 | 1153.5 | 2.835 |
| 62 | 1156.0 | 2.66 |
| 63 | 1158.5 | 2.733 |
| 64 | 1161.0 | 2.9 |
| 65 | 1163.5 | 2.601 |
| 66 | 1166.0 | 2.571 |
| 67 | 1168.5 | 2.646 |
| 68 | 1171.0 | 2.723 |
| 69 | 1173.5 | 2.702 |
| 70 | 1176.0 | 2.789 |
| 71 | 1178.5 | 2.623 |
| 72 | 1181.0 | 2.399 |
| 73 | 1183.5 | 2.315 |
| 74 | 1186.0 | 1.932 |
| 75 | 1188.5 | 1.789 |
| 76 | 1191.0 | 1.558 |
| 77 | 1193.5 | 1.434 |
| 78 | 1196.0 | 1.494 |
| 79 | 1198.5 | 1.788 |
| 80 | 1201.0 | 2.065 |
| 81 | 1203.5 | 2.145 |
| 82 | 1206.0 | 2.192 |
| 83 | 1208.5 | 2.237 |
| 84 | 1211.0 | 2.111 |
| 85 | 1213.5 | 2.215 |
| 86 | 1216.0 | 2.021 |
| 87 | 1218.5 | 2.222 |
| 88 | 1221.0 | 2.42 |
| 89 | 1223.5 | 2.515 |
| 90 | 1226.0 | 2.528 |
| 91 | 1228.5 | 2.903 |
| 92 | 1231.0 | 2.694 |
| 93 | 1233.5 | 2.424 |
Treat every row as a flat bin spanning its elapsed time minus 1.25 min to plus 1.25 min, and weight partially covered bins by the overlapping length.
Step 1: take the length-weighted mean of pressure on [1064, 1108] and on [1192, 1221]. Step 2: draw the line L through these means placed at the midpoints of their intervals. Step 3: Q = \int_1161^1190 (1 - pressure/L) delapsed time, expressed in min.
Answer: -4.54 min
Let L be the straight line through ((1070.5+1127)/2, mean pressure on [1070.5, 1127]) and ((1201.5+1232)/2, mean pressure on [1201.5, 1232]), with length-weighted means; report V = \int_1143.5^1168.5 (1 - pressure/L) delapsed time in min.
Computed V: -1.93 min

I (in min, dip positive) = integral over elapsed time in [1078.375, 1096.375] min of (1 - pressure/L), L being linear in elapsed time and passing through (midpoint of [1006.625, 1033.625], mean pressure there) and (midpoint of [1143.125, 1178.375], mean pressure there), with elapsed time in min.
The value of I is 1.1 min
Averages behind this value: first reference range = 2.53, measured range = 2.43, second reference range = 2.66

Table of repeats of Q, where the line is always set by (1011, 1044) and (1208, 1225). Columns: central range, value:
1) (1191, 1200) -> 2.7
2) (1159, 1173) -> -2.4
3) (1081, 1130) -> -4.2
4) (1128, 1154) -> -3.1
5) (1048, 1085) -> -2.4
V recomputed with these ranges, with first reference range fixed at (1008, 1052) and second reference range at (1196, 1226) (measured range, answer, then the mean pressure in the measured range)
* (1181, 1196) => 2.48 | 1.83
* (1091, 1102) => -0.60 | 2.43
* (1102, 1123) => -2.86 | 2.6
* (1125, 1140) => -2.79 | 2.68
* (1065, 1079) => -1.71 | 2.62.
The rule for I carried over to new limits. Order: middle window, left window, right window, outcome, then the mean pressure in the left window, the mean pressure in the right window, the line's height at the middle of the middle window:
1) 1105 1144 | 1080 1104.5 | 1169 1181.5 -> -1.8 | 2.43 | 2.66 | 2.52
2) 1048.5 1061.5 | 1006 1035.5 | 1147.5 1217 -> 0.2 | 2.51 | 2.31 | 2.47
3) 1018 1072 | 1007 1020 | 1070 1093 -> 3.7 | 2.63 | 2.51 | 2.58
